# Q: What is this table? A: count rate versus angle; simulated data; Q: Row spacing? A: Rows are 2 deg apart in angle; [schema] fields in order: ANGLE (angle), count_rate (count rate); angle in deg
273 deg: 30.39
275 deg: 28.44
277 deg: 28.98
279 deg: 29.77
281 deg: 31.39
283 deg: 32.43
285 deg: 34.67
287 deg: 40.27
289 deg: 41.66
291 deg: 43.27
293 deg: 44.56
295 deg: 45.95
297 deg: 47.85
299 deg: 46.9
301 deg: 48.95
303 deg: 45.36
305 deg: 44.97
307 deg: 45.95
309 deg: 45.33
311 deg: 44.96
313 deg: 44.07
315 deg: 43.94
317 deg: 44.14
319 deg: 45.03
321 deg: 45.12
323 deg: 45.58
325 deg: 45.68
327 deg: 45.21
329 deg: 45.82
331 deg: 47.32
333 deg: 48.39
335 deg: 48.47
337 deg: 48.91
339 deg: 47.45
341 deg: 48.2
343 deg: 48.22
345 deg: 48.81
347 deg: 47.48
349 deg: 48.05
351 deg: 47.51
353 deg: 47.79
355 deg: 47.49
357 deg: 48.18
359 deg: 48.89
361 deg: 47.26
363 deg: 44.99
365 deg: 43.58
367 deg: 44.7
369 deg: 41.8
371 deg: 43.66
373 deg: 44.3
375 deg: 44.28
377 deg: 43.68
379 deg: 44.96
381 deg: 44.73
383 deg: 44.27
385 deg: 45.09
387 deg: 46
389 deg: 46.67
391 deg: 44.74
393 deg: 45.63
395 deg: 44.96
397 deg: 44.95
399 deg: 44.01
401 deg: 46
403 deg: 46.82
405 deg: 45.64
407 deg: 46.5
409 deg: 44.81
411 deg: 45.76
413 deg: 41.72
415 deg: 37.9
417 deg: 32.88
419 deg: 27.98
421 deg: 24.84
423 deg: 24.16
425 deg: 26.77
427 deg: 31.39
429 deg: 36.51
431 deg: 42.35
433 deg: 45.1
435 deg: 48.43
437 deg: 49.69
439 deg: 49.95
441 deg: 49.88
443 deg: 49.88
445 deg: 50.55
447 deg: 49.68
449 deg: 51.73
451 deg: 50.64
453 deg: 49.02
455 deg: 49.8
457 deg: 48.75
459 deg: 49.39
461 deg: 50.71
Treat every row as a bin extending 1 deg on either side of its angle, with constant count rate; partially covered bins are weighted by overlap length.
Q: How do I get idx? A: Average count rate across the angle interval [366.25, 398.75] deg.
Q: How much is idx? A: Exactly 44.6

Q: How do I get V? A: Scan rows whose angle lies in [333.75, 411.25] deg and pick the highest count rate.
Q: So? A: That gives 48.91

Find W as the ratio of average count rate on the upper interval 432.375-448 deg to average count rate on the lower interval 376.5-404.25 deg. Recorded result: 1.1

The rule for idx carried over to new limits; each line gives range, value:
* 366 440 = 42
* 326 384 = 46.4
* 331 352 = 48.1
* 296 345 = 46.4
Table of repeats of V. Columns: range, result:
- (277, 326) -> 48.95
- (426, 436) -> 48.43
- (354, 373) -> 48.89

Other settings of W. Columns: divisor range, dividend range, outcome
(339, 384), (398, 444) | 0.89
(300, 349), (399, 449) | 0.90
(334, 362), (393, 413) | 0.94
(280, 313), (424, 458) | 1.07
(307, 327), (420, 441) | 0.86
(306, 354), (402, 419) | 0.90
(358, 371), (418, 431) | 0.66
